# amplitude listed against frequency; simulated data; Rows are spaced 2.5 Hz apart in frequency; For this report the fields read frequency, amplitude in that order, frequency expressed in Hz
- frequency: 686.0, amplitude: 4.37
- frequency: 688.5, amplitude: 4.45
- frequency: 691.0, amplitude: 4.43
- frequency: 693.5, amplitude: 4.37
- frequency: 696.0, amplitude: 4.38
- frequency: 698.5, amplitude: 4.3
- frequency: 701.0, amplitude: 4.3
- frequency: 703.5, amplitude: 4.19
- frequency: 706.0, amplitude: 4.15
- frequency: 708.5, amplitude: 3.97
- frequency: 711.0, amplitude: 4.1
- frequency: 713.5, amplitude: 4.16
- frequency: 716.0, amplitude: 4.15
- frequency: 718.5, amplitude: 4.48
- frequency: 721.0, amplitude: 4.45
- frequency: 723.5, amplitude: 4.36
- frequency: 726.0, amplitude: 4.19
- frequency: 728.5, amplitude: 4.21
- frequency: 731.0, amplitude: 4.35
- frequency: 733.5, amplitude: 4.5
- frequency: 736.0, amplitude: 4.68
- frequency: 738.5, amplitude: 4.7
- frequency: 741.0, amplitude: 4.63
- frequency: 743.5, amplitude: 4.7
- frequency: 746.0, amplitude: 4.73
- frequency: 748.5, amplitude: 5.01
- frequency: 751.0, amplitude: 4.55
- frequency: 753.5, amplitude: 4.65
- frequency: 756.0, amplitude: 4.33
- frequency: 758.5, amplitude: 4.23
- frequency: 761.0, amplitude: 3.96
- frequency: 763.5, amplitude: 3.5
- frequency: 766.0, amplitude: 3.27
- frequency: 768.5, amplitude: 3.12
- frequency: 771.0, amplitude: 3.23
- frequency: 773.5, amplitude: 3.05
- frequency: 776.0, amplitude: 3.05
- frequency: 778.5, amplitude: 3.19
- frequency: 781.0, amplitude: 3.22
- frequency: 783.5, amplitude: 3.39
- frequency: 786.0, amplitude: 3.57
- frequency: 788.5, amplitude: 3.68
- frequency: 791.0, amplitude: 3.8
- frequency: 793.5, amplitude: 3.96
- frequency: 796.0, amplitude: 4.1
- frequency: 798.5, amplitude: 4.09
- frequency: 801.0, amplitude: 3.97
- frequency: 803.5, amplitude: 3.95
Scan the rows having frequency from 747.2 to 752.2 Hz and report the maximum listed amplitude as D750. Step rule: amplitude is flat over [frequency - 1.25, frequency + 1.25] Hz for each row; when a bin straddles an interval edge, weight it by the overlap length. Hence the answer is 5.01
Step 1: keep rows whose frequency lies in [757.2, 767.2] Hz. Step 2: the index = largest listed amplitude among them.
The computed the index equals 4.23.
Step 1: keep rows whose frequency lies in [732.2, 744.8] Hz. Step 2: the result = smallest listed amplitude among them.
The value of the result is 4.5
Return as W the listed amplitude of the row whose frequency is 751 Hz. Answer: 4.55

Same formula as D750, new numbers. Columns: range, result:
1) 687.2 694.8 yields 4.45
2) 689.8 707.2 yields 4.43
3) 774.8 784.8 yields 3.39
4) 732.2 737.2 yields 4.68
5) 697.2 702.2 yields 4.3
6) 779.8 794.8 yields 3.96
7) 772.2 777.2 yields 3.05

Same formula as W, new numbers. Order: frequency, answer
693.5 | 4.37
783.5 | 3.39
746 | 4.73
